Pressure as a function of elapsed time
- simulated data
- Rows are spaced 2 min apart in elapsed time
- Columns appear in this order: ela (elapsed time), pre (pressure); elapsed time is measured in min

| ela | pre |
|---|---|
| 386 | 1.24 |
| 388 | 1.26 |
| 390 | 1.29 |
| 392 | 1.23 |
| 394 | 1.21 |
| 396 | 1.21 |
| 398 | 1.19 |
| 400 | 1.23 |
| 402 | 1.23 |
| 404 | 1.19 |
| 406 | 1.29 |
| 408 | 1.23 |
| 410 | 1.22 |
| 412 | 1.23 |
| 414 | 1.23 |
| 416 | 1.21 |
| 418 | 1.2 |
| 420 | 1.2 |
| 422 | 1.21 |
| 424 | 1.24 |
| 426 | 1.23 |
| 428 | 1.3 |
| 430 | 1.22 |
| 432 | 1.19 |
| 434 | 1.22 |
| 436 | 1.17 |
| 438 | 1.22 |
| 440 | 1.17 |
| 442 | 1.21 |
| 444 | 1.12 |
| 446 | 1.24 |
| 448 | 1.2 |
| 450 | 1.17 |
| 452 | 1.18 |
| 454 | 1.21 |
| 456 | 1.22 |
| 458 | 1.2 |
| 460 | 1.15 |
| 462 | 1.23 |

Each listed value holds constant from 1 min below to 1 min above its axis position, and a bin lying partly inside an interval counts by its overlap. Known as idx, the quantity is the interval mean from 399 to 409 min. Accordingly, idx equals 1.23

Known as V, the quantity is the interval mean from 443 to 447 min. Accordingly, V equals 1.18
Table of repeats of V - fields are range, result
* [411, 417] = 1.22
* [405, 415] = 1.24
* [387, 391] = 1.27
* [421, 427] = 1.23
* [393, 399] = 1.2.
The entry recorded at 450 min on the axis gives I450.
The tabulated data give 1.17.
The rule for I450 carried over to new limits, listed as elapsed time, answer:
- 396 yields 1.21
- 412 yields 1.23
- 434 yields 1.22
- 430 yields 1.22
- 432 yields 1.19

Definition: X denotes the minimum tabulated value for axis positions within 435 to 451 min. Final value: 1.12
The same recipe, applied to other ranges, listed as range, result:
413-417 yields 1.21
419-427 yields 1.2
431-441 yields 1.17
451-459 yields 1.18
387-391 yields 1.26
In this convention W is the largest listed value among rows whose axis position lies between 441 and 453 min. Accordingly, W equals 1.24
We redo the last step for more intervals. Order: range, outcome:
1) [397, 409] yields 1.29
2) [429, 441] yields 1.22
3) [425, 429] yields 1.3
